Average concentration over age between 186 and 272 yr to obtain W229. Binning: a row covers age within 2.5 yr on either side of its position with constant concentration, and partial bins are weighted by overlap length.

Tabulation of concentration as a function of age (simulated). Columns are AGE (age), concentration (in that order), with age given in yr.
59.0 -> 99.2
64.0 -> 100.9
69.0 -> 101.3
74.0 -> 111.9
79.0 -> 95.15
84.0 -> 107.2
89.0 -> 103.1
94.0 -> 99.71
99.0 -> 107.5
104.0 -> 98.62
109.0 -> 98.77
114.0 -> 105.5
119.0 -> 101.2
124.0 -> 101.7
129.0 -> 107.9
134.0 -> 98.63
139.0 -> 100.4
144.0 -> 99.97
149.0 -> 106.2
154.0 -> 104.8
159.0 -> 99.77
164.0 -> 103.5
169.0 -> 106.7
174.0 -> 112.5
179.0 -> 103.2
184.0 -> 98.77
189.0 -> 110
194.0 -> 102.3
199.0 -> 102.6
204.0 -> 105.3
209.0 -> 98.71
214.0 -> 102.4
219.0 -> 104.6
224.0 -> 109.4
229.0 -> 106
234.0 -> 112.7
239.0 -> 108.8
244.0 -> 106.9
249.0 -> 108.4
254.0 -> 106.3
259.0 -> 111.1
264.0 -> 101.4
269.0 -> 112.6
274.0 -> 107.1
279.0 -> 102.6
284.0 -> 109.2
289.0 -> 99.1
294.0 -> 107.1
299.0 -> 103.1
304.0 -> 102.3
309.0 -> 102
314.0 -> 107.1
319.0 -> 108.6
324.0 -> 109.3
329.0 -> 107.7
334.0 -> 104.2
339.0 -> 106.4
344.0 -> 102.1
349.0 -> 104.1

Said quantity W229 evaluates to 106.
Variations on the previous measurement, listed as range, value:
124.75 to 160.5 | 103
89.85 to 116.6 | 102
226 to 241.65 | 109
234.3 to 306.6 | 106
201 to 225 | 104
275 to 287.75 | 105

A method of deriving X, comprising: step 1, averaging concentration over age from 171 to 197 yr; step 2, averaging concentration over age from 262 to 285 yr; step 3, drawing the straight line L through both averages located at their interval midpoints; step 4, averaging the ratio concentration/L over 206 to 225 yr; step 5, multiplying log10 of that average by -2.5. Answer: 0.02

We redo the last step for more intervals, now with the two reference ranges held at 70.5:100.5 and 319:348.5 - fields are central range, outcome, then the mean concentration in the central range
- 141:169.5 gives 0.01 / 103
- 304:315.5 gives 0.02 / 104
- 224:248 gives -0.04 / 109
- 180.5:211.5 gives 0.02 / 103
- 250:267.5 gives -0.01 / 107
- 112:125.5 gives 0.01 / 103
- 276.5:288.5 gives 0.01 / 105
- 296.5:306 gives 0.03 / 103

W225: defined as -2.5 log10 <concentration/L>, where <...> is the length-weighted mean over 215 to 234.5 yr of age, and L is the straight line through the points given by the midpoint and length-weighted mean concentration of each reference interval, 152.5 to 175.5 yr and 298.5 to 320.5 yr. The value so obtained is -0.024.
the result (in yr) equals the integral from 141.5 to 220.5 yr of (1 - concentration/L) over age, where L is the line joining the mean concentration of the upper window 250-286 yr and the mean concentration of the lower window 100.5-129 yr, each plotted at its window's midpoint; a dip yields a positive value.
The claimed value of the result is 0.3 yr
